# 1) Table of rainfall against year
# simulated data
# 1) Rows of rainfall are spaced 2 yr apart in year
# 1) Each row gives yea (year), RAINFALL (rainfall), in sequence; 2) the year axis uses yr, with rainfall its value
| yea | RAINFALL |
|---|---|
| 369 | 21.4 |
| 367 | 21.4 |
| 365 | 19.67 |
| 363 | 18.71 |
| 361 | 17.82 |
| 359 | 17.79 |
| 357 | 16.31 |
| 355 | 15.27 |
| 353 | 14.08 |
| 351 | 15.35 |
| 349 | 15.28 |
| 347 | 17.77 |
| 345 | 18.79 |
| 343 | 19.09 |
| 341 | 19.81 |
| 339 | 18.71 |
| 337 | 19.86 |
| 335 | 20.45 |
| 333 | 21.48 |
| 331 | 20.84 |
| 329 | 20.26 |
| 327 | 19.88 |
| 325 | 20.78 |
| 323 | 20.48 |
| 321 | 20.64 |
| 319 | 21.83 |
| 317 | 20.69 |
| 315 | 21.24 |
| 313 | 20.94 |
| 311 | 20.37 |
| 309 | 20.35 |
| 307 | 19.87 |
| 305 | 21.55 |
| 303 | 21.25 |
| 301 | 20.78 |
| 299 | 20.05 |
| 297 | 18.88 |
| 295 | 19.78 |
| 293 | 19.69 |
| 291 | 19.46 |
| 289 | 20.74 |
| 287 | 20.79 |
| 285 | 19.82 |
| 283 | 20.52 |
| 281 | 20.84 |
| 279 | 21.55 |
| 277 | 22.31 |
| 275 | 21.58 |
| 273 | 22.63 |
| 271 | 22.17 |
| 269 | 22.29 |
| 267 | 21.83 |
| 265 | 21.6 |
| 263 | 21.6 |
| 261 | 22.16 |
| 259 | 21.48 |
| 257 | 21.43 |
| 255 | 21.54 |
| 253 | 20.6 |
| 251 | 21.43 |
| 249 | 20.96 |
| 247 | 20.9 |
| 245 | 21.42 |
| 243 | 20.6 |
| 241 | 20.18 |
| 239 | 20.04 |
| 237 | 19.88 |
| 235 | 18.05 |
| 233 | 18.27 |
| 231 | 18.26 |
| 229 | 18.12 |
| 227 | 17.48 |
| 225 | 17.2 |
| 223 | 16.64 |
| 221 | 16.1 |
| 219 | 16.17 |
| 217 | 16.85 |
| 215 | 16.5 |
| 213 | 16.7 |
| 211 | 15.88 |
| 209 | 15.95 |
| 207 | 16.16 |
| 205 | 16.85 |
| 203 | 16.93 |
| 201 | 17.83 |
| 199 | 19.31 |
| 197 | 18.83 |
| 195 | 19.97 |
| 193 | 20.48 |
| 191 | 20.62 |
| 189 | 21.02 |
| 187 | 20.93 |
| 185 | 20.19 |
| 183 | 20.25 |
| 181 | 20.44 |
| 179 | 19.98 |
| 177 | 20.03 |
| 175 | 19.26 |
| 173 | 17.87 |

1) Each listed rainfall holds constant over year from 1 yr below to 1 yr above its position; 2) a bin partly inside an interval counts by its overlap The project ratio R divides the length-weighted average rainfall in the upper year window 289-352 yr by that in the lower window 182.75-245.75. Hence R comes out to 1.08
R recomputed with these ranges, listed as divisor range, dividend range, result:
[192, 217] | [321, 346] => 1.14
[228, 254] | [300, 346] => 1.03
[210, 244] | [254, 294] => 1.20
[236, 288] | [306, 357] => 0.91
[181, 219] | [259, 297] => 1.15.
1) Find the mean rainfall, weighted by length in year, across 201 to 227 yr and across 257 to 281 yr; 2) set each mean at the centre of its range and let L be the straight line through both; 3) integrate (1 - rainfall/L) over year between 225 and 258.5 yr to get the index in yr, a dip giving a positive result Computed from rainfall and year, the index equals -1.1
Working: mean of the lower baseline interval 16.6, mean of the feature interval 19.9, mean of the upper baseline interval 21.9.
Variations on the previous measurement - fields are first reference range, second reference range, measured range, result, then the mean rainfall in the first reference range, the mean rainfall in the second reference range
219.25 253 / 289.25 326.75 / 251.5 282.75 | -3.2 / 19.1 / 20.5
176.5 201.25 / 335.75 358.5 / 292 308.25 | -1.9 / 20.1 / 17.3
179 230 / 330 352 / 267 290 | -3.6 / 18.2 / 18.9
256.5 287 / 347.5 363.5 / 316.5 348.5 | -4.1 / 21.6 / 16.3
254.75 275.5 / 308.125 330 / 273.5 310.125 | 1.2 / 21.9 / 20.7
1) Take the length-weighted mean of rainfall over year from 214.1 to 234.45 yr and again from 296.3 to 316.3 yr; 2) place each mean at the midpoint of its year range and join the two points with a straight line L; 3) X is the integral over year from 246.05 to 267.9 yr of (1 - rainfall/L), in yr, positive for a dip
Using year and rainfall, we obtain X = -3.4 yr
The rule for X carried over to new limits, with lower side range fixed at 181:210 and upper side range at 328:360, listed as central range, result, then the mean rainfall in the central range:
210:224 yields 1.8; 16.4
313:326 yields -1.9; 20.9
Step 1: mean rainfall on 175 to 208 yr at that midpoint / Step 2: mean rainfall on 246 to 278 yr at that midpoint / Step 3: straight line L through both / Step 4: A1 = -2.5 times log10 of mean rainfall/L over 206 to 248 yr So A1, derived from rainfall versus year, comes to 0.15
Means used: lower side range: 19.4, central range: 18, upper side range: 21.7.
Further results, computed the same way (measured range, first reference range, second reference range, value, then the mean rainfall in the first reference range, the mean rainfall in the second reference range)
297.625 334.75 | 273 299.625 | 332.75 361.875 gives -0.08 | 20.5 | 17.8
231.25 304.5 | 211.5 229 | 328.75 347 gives -0.16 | 16.8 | 19.8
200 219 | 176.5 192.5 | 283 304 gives 0.22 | 20.4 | 20.1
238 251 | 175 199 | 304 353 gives -0.04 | 20.2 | 19.7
